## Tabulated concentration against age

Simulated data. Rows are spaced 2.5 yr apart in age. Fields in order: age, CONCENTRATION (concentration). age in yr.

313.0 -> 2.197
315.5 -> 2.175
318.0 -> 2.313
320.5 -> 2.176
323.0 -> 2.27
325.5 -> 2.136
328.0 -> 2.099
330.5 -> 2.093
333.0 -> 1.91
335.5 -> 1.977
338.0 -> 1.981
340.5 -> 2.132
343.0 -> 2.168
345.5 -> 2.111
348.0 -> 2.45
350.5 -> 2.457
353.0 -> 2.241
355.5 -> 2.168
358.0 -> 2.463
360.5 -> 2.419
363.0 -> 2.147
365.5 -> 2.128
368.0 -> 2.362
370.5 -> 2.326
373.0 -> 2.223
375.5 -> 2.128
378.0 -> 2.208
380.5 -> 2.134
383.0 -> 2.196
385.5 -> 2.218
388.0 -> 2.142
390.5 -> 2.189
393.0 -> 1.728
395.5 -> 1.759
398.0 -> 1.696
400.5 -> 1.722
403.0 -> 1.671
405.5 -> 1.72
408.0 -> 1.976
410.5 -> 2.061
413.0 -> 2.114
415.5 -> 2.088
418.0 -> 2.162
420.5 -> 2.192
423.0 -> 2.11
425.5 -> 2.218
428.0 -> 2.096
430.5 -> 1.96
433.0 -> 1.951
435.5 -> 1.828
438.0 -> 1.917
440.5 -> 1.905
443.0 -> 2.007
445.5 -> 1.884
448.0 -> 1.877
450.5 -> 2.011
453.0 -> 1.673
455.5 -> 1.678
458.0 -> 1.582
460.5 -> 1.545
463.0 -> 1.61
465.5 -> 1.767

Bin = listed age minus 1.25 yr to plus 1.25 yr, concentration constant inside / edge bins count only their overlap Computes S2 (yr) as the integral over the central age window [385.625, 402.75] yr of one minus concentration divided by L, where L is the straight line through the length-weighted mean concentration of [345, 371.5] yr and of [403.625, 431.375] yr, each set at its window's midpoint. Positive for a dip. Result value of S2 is 2.16 yr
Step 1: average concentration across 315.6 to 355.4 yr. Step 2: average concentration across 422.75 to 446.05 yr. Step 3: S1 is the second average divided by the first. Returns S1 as 0.92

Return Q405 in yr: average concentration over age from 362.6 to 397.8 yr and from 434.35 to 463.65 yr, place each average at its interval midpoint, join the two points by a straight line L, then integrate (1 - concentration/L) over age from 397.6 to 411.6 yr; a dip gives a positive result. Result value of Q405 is 1.3 yr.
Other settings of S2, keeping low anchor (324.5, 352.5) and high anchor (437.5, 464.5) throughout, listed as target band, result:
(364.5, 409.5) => -0.9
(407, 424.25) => -1.9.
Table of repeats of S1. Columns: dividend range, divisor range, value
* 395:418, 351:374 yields 0.83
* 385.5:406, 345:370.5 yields 0.81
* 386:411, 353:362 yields 0.80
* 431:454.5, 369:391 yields 0.86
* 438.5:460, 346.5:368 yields 0.79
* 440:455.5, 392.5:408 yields 1.08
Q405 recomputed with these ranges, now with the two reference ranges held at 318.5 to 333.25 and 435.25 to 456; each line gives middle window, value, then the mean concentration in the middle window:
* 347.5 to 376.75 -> -3.28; 2.29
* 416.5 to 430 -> -1.55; 2.14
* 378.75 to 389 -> -0.84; 2.17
